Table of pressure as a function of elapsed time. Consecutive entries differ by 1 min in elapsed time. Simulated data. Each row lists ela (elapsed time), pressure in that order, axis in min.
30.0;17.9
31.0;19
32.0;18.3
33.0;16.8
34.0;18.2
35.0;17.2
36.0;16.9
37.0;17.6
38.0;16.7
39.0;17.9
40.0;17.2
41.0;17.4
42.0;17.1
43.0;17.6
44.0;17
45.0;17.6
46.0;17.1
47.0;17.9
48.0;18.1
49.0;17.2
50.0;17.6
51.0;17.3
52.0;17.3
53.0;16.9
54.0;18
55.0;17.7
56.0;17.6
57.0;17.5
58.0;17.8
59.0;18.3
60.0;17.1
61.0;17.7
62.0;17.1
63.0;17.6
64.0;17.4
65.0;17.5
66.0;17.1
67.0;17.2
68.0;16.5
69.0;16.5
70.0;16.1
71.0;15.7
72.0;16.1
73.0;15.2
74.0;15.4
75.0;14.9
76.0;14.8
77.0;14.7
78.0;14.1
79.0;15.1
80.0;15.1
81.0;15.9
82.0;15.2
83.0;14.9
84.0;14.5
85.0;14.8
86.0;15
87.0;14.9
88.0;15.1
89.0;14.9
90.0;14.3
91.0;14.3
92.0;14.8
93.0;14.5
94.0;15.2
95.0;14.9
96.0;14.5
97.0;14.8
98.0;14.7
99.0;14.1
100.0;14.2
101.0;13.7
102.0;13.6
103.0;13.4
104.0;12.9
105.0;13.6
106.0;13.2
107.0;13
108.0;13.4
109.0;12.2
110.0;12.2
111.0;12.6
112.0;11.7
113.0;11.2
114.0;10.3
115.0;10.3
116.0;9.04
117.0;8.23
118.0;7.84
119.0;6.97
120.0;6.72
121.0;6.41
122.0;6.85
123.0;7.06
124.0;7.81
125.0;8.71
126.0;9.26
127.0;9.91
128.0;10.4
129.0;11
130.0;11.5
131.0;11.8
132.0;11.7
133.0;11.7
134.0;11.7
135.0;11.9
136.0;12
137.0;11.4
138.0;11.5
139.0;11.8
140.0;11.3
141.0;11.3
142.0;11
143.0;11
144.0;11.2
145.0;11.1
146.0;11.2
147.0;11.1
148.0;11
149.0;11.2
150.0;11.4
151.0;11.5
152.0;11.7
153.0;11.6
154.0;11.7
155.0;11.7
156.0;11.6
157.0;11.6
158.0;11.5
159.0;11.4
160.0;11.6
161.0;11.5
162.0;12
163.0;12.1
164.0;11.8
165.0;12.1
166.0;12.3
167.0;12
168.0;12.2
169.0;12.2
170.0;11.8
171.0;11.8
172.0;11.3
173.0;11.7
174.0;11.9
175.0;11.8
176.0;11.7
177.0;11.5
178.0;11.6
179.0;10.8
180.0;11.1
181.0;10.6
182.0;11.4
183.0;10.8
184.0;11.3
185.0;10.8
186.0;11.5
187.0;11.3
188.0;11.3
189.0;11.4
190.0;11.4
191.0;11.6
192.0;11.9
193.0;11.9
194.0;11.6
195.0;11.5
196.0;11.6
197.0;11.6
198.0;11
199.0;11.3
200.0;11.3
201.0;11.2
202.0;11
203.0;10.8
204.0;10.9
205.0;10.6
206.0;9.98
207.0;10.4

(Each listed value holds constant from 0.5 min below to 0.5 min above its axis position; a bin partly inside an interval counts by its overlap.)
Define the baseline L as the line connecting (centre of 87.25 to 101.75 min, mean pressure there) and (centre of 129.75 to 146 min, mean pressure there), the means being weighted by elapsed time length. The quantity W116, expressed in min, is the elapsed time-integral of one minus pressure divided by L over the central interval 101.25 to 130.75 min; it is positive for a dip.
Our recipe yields 6.0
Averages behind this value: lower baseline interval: 14.6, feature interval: 10.4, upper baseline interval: 11.5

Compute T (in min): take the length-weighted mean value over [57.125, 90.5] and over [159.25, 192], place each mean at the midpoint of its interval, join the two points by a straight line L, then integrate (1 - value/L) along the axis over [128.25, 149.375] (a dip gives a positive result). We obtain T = 2.8 min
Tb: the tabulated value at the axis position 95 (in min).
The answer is 14.9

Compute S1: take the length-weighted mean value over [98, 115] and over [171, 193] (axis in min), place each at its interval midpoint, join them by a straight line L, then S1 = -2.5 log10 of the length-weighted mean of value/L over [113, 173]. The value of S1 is 0.12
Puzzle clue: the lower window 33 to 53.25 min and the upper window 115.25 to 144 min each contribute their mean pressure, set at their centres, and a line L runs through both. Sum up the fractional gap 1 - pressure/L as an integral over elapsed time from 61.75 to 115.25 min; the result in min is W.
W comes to -4.3 min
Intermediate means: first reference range 17.4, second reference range 9.95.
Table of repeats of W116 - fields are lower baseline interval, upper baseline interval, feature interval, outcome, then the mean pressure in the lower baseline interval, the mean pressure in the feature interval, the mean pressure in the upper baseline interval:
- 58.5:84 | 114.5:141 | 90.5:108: -1.45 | 16.1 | 14.1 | 9.83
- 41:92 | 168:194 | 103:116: 2.14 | 16.4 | 12.1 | 11.5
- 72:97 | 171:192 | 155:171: 0.26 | 14.9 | 11.8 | 11.4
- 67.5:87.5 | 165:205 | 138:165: 2.48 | 15.3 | 11.5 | 11.5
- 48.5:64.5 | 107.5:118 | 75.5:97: -1.26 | 17.5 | 14.8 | 11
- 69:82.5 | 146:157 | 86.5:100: -0.25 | 15.3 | 14.7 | 11.4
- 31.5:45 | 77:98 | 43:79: -1.37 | 17.4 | 16.8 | 14.8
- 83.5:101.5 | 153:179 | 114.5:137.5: 6.40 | 14.6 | 9.57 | 11.8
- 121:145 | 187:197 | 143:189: -1.70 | 10.5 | 11.5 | 11.6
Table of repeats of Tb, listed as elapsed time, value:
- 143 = 11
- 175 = 11.8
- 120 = 6.72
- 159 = 11.4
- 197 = 11.6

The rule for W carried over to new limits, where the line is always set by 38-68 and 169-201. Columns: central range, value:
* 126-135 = 1.79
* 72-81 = 0.74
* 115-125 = 4.69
